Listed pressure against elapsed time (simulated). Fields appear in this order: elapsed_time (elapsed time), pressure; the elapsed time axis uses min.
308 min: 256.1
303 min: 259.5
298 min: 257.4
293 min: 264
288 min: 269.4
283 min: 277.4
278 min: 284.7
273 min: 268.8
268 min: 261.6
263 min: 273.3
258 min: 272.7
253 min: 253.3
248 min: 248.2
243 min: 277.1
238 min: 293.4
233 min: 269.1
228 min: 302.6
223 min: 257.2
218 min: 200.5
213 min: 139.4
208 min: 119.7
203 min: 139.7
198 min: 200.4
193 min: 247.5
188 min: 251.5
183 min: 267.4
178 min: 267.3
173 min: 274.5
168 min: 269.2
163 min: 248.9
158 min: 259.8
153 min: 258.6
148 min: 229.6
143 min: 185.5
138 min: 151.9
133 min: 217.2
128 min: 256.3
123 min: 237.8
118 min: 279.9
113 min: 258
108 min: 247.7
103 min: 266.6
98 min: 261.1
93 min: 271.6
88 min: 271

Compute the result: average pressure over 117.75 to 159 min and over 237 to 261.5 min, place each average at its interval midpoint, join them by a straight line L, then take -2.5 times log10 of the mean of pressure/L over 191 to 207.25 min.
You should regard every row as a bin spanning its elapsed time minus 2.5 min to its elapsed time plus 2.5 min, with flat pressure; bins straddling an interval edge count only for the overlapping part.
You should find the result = 0.32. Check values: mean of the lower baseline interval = 227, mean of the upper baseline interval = 268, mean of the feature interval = 186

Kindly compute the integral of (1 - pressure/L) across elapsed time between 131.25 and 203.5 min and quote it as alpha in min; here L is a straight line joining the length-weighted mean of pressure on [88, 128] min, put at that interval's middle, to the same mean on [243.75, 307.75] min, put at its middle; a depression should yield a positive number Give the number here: 7.88 min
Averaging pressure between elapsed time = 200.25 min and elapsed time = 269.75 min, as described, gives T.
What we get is 236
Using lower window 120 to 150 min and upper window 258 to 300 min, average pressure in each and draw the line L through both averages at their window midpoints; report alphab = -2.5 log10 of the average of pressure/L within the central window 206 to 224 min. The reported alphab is 0.37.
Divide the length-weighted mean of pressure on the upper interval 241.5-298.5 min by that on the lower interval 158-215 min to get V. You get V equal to 1.2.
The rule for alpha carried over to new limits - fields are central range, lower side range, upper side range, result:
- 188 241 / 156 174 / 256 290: 9.5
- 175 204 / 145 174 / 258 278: 2.7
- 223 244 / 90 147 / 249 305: -1.9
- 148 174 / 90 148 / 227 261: -0.8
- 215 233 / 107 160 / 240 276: 0.3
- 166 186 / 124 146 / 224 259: -3.2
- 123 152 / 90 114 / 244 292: 5.5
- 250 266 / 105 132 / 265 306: 0.0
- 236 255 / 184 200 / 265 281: -0.6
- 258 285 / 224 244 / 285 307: -0.2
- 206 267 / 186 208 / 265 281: -1.4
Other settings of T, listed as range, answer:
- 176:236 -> 222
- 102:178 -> 243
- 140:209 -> 232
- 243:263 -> 262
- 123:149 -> 210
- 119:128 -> 250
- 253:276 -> 268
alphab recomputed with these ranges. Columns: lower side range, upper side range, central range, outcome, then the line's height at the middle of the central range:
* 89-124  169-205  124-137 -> 0.13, 255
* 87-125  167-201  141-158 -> 0.11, 256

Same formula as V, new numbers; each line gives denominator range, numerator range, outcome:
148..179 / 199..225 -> 0.66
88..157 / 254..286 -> 1.13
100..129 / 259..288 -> 1.06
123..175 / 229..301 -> 1.15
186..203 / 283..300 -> 1.21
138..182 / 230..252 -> 1.11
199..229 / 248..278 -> 1.41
